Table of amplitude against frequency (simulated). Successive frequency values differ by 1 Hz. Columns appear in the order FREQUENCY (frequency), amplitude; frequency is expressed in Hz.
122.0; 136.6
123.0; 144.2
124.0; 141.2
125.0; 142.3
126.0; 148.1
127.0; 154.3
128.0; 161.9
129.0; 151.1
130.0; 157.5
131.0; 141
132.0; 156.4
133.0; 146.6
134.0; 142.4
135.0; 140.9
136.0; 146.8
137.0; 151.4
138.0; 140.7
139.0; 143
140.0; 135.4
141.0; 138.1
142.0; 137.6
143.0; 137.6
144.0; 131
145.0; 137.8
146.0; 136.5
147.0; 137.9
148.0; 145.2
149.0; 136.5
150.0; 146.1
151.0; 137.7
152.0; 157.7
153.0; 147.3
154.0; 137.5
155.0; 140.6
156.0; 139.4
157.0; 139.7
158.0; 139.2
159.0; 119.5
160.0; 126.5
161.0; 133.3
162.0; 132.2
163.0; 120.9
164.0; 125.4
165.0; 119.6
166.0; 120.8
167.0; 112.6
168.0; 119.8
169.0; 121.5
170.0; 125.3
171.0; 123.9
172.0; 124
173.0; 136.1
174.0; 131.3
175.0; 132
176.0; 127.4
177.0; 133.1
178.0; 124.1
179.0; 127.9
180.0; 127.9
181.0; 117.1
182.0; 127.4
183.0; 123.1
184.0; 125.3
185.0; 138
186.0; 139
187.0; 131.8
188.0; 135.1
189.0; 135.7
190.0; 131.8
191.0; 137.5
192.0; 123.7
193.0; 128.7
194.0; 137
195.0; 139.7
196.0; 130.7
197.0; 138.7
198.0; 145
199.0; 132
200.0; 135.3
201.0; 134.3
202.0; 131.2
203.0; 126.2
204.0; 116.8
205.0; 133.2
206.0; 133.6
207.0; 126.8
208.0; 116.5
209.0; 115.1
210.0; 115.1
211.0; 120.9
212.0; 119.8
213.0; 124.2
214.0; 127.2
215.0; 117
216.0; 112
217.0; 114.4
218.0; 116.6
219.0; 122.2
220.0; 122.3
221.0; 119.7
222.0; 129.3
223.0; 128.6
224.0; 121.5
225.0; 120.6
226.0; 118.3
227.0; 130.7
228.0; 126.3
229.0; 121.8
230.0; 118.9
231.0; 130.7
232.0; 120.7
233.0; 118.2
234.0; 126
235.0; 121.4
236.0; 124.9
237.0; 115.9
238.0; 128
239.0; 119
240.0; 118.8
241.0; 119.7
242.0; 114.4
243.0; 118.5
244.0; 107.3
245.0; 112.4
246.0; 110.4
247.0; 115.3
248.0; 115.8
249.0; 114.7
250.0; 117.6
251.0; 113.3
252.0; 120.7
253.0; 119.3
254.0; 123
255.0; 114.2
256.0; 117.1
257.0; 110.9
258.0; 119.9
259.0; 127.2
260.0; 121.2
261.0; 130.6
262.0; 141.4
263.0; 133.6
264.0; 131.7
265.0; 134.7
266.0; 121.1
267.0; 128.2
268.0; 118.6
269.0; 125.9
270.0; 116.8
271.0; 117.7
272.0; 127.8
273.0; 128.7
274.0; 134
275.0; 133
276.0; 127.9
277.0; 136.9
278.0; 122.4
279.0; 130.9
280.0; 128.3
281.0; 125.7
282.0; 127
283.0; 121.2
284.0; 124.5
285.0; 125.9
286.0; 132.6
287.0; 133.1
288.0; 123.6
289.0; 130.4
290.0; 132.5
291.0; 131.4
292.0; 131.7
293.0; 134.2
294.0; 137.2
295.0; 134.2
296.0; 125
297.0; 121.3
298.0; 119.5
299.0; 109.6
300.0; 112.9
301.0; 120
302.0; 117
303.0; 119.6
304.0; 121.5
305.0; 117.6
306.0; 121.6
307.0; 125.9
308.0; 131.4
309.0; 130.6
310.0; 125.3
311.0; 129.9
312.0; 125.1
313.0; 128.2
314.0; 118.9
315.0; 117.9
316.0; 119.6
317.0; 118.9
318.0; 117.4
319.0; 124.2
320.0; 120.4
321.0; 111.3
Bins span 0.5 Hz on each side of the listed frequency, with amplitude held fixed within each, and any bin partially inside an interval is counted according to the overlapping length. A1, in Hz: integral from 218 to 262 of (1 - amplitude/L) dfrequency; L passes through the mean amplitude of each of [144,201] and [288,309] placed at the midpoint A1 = 2.69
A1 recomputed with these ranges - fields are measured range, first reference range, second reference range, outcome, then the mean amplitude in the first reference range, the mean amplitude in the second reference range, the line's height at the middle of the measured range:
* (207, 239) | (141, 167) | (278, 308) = 2.1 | 135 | 125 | 130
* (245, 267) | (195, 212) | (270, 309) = 0.9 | 128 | 126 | 127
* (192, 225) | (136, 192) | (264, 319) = 1.1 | 133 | 125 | 130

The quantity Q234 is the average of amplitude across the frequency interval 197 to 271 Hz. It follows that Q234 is 122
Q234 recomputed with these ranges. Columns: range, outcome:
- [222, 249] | 120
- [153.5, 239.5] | 127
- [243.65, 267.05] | 121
